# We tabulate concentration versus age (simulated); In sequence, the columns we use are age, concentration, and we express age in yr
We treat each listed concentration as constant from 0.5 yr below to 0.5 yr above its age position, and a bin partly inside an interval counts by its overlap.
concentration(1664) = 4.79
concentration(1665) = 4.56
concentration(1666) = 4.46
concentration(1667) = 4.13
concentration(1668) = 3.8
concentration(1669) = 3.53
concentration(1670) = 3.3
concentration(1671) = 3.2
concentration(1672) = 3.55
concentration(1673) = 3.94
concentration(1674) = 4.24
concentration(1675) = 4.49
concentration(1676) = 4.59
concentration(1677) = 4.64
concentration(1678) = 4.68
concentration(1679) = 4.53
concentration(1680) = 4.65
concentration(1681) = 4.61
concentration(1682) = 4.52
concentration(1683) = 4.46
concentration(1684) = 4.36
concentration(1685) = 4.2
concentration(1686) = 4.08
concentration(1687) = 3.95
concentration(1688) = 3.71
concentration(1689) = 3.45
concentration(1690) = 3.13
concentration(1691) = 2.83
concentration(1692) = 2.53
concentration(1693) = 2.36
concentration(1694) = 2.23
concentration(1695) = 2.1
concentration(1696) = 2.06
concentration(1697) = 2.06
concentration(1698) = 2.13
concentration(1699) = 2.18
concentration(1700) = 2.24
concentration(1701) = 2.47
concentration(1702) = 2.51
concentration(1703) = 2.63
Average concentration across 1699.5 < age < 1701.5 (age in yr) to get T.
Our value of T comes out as 2.36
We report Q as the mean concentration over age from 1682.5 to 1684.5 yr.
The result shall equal 4.41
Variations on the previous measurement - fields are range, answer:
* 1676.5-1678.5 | 4.66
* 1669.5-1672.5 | 3.35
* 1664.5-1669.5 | 4.1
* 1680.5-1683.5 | 4.53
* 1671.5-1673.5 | 3.75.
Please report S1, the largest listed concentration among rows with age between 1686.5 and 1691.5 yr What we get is 3.95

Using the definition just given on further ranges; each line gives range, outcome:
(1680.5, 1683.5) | 4.61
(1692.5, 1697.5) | 2.36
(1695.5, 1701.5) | 2.47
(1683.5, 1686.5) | 4.36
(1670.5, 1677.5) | 4.64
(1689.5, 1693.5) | 3.13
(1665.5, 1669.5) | 4.46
